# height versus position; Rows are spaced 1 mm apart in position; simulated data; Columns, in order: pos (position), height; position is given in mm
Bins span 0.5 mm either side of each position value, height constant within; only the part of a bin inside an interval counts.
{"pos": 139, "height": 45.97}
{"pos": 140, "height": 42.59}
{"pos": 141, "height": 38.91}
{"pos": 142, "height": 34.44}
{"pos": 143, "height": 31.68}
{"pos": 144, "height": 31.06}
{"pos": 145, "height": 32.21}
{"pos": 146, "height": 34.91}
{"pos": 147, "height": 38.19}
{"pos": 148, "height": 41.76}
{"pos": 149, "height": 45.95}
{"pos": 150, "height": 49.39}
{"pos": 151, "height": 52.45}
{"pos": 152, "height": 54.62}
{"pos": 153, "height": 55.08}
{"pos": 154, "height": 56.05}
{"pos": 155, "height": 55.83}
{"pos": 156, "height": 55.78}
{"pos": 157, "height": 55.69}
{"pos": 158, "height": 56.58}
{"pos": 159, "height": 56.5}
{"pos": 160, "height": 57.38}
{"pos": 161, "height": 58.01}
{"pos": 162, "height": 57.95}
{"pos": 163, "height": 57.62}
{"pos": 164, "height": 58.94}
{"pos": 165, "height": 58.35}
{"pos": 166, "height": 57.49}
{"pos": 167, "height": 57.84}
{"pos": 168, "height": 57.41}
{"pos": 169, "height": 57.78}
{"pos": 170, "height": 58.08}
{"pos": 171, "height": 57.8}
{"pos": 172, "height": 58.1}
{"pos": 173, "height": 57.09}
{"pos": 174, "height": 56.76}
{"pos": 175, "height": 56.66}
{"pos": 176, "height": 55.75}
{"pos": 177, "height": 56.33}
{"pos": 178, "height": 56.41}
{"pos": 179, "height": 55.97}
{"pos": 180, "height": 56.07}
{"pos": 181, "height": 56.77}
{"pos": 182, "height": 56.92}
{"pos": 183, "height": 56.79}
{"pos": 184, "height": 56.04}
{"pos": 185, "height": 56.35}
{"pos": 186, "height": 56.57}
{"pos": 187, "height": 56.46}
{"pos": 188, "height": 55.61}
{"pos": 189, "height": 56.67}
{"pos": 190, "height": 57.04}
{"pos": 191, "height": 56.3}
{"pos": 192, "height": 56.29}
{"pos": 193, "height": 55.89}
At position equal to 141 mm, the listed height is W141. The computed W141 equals 38.91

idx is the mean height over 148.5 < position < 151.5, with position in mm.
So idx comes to 49.3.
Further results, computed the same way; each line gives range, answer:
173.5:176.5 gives 56.4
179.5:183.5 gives 56.6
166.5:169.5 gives 57.7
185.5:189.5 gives 56.3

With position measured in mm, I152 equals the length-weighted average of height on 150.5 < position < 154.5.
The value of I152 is 54.5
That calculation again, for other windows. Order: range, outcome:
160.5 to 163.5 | 57.9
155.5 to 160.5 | 56.4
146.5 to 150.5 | 43.8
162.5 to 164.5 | 58.3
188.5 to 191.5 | 56.7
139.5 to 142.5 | 38.6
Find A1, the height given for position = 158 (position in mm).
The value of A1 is 56.58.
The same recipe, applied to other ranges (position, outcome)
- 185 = 56.35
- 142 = 34.44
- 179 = 55.97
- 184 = 56.04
